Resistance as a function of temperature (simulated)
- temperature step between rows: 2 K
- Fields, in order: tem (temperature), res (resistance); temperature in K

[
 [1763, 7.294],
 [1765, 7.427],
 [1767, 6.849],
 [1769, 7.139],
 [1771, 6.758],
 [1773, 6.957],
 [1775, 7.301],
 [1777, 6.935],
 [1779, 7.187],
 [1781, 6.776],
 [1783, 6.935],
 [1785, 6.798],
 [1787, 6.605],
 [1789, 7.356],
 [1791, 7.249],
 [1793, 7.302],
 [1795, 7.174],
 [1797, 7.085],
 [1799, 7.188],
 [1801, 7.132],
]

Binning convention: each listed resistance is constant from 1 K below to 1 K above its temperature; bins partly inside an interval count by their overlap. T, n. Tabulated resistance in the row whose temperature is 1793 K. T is 7.302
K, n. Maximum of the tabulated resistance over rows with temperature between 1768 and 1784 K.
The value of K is 7.301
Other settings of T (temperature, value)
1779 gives 7.187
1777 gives 6.935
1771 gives 6.758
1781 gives 6.776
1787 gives 6.605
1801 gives 7.132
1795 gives 7.174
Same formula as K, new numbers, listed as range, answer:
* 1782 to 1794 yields 7.356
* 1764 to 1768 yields 7.427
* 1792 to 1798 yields 7.302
